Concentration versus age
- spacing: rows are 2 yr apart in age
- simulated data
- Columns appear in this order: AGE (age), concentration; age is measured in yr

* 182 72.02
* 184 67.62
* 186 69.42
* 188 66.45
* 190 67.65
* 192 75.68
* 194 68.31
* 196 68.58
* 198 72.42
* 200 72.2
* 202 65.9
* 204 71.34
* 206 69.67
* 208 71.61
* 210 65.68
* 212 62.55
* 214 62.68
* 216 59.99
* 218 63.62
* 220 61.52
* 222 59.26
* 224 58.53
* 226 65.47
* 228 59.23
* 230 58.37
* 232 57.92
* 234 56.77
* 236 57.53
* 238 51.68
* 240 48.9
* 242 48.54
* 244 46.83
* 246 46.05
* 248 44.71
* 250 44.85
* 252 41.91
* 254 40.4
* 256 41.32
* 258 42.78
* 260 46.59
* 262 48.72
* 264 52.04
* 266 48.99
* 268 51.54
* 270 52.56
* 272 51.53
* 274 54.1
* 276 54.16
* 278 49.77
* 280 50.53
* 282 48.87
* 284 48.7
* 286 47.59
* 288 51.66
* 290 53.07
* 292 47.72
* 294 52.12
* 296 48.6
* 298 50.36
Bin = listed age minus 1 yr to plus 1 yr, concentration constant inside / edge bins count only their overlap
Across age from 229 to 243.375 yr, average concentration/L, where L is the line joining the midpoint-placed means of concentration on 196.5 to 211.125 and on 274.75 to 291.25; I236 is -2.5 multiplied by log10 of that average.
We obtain 0.15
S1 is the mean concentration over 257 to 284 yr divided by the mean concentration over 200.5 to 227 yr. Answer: 0.78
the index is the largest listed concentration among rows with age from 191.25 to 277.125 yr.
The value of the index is 75.68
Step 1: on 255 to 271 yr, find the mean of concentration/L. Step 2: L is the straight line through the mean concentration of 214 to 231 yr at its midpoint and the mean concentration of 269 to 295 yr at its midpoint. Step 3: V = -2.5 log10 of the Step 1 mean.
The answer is 0.13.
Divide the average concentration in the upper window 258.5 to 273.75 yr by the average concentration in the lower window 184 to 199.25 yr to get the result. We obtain 0.72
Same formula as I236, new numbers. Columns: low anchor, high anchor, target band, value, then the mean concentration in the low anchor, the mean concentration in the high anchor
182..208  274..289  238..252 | 0.248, 69.8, 50.4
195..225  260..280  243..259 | 0.268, 65.7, 51.2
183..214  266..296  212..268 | 0.143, 68.8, 50.8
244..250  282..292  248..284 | -0.012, 45.5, 49.9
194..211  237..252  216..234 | -0.052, 69.6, 47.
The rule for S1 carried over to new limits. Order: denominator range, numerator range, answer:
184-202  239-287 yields 0.69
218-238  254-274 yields 0.82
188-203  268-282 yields 0.74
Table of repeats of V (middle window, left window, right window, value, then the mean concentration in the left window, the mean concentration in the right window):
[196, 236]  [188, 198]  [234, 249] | -0.06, 69.9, 49.7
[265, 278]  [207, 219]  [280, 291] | 0.02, 64.4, 50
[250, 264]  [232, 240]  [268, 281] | 0.20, 54.8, 52.1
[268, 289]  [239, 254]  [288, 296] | -0.04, 45.6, 50.8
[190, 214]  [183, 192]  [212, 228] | -0.06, 68.7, 61.5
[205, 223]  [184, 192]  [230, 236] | -0.03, 68.8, 57.5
